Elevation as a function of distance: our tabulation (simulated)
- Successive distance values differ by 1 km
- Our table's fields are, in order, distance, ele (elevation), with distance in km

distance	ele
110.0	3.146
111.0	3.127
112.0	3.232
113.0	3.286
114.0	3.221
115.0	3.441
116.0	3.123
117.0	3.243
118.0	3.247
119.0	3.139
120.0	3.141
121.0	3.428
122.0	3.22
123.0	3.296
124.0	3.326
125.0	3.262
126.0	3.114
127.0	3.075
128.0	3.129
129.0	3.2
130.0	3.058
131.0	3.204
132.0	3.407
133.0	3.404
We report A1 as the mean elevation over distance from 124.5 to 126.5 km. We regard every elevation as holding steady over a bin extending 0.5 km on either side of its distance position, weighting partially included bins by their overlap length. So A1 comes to 3.19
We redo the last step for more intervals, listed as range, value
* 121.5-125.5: 3.28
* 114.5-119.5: 3.24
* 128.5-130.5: 3.13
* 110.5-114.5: 3.22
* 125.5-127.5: 3.09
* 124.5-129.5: 3.16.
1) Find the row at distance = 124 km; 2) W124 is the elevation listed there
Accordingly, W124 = 3.326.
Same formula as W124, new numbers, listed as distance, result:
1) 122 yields 3.22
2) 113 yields 3.286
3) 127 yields 3.075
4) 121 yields 3.428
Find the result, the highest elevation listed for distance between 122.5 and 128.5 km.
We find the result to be 3.326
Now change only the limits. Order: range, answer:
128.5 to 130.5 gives 3.2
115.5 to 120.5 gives 3.247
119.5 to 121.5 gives 3.428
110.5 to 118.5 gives 3.441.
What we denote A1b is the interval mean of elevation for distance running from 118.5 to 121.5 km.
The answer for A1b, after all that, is 3.24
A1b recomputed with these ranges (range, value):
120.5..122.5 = 3.32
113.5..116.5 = 3.26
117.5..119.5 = 3.19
